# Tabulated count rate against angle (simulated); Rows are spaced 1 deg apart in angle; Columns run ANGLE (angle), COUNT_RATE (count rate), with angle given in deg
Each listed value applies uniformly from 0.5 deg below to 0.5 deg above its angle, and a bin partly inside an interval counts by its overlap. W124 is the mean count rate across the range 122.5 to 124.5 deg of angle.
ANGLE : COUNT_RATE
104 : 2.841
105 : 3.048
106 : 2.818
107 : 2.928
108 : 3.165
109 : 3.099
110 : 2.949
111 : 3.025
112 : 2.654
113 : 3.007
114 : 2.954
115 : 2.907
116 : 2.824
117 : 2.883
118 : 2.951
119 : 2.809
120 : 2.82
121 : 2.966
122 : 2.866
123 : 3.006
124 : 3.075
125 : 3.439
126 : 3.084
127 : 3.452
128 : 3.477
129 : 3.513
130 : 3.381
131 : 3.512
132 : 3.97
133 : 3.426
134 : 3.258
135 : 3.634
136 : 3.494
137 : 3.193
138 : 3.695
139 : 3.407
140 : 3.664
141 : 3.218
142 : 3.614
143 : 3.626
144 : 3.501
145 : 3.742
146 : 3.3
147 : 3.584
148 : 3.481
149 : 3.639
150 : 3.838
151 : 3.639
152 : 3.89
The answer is 3.04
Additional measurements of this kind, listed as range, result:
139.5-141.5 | 3.44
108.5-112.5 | 2.93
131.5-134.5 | 3.55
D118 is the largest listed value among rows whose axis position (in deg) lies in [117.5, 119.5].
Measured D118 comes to 2.951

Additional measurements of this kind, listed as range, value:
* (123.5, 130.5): 3.513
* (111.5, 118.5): 3.007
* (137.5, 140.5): 3.695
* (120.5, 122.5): 2.966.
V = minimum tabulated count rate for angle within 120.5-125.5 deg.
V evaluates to 2.866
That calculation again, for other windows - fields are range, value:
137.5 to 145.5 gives 3.218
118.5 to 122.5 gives 2.809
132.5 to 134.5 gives 3.258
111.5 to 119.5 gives 2.654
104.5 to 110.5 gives 2.818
